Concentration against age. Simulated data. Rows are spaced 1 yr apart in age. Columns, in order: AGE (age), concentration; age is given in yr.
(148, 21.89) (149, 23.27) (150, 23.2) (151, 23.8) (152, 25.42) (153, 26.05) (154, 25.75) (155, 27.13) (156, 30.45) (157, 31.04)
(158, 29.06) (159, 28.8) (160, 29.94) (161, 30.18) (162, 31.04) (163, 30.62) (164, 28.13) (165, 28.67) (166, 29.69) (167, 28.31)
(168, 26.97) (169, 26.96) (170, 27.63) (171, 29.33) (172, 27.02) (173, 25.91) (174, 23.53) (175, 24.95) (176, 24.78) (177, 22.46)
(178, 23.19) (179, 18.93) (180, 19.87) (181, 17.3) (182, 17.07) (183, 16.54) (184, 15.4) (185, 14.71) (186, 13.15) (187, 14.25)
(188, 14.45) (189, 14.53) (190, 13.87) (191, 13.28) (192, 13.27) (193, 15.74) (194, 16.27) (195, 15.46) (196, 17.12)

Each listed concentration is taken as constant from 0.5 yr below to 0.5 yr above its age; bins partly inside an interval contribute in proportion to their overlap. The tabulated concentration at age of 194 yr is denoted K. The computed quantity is 16.27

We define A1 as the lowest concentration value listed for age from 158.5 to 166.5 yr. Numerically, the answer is 28.13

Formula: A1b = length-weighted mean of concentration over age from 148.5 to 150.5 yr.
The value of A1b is 23.2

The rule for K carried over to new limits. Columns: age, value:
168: 26.97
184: 15.4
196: 17.12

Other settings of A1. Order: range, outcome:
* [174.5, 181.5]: 17.3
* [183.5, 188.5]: 13.15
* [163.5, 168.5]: 26.97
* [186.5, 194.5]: 13.27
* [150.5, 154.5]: 23.8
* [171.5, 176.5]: 23.53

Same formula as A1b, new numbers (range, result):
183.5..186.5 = 14.4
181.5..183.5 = 16.8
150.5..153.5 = 25.1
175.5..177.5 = 23.6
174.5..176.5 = 24.9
